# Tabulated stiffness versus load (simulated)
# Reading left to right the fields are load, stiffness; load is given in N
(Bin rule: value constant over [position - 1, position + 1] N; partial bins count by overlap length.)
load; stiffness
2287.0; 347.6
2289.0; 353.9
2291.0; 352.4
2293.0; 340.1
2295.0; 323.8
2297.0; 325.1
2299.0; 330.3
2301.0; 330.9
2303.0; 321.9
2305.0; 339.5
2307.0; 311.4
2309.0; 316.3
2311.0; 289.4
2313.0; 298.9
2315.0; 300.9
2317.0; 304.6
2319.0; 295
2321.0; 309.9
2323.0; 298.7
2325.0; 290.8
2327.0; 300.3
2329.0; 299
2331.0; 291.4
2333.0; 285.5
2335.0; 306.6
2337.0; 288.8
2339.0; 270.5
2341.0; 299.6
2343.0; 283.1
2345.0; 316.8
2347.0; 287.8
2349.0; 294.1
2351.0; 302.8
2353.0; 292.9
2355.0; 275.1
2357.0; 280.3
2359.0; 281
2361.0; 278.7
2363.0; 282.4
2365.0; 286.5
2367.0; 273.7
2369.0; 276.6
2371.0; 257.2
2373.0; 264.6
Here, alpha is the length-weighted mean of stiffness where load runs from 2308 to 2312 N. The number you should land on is 303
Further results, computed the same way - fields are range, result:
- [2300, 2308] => 326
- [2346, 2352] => 295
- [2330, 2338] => 293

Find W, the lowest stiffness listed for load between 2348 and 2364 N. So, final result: 275.1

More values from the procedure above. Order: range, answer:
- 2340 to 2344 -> 283.1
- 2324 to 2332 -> 290.8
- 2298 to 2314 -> 289.4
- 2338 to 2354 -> 270.5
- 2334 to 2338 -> 288.8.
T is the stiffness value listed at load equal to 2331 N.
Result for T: 291.4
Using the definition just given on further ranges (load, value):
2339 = 270.5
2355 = 275.1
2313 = 298.9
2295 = 323.8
